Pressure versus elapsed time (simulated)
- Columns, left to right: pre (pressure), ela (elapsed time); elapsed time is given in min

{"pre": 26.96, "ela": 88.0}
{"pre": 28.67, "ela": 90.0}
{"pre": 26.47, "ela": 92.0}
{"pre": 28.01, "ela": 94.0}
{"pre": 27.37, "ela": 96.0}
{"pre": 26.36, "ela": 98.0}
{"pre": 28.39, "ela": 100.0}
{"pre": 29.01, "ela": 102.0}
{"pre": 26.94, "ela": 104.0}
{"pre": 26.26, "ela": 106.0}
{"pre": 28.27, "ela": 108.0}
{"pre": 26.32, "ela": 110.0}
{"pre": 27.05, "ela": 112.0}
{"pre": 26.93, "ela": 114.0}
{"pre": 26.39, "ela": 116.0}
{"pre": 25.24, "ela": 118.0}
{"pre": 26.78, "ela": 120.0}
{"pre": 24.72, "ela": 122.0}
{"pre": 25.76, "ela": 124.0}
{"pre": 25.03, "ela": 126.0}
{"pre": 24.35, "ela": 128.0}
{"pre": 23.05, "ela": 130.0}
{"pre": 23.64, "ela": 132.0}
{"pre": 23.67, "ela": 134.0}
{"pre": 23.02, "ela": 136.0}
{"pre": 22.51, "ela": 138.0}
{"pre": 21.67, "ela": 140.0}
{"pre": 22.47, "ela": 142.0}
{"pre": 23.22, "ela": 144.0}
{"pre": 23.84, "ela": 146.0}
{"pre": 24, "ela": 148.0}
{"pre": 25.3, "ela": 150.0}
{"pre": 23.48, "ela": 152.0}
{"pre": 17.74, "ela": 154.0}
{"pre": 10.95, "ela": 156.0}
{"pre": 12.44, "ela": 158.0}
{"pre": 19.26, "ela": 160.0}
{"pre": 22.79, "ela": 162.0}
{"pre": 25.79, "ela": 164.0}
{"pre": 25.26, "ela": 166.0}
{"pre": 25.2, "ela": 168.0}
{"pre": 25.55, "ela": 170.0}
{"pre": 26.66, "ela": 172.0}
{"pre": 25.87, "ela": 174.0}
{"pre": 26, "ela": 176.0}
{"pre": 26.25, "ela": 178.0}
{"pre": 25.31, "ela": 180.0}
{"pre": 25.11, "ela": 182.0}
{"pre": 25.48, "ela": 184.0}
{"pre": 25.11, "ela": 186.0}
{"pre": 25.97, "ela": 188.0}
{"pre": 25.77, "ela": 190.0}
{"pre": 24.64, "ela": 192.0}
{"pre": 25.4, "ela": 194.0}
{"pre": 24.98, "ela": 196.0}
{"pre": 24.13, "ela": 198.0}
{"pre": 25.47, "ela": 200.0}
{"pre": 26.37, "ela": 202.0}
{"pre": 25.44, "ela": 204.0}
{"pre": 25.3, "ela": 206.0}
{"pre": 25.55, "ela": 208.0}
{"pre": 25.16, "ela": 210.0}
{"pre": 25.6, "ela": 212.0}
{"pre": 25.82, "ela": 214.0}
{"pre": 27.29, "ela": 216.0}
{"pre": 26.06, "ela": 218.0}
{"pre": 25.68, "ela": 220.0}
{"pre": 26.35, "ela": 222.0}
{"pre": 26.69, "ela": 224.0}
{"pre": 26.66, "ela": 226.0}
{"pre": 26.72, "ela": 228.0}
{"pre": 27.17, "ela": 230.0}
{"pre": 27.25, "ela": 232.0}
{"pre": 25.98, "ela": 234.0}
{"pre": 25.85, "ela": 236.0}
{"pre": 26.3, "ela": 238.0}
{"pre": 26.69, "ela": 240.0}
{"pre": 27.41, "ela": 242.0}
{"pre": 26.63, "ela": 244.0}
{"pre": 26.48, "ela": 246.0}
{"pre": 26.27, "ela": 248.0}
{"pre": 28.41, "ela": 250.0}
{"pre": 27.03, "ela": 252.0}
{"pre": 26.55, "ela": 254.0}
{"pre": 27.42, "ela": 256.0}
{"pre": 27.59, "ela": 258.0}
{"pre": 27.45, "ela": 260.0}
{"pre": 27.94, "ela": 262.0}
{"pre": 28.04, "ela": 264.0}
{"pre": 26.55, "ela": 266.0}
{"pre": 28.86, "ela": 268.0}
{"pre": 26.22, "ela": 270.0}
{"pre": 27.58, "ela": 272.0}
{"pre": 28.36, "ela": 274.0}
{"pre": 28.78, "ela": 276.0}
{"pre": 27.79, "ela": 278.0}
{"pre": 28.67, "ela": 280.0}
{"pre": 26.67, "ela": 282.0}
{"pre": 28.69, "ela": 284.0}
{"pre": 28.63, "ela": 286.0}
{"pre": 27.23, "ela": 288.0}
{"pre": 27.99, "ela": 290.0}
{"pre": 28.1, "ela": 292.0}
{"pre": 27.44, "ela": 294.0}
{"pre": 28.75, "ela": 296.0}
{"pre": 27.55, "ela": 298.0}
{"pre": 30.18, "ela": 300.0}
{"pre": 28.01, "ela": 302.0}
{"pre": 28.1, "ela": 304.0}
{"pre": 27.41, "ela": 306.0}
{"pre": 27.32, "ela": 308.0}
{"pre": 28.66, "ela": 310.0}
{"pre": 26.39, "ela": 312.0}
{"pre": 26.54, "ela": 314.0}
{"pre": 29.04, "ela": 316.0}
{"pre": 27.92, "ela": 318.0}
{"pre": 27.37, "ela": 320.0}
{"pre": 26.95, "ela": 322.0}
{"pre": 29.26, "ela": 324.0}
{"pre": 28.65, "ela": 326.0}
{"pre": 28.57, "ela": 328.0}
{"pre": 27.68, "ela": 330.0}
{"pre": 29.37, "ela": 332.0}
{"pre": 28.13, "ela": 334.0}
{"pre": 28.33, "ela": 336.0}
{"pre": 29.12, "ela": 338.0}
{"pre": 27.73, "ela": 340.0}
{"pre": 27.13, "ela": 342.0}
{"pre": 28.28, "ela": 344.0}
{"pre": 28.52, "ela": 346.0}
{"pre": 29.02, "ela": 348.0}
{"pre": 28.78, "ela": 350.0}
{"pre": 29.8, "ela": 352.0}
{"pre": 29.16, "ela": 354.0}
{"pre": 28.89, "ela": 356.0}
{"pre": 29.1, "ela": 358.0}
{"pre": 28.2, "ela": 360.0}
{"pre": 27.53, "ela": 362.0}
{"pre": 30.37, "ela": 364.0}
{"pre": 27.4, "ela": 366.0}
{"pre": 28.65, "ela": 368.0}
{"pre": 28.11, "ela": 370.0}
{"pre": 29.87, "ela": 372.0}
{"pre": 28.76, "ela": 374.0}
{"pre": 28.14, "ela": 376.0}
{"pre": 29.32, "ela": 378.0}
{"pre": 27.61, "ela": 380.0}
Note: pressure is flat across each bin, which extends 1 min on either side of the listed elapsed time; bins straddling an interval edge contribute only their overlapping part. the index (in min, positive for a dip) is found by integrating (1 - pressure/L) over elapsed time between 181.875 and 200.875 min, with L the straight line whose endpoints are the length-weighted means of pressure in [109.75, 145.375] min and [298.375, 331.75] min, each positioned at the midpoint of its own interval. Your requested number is 0.4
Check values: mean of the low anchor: 24.5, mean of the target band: 25.2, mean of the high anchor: 28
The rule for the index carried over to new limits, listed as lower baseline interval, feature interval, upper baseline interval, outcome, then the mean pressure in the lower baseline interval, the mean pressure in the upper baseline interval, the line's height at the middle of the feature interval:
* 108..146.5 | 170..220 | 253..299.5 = 0.9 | 24.6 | 27.8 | 26.1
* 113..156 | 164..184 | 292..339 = -0.9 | 23.6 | 28.1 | 24.6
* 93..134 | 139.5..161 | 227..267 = 4.9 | 26.2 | 27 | 26.4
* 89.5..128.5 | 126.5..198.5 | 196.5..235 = 7.8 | 26.7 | 26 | 26.4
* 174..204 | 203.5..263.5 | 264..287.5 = 0.3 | 25.4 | 27.9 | 26.7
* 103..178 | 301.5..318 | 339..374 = -0.1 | 23.9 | 28.6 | 27.6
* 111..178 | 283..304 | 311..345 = -0.8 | 23.5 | 28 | 27.2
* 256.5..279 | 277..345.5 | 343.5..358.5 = 0.8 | 27.7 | 29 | 28.4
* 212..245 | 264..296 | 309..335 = -0.6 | 26.5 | 28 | 27.4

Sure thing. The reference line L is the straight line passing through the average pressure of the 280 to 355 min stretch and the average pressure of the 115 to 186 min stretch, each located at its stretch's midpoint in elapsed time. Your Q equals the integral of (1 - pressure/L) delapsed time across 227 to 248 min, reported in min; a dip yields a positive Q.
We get -0.54 min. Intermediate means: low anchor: 23.6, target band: 26.6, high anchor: 28.2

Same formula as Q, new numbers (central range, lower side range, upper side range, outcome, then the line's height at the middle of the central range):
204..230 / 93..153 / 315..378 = 0.6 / 26.7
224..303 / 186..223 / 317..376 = -2.0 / 26.8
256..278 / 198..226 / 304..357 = -0.6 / 27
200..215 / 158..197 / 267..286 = 0.1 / 25.7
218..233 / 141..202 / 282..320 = -0.7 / 25.5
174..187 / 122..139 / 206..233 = -0.2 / 25.2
